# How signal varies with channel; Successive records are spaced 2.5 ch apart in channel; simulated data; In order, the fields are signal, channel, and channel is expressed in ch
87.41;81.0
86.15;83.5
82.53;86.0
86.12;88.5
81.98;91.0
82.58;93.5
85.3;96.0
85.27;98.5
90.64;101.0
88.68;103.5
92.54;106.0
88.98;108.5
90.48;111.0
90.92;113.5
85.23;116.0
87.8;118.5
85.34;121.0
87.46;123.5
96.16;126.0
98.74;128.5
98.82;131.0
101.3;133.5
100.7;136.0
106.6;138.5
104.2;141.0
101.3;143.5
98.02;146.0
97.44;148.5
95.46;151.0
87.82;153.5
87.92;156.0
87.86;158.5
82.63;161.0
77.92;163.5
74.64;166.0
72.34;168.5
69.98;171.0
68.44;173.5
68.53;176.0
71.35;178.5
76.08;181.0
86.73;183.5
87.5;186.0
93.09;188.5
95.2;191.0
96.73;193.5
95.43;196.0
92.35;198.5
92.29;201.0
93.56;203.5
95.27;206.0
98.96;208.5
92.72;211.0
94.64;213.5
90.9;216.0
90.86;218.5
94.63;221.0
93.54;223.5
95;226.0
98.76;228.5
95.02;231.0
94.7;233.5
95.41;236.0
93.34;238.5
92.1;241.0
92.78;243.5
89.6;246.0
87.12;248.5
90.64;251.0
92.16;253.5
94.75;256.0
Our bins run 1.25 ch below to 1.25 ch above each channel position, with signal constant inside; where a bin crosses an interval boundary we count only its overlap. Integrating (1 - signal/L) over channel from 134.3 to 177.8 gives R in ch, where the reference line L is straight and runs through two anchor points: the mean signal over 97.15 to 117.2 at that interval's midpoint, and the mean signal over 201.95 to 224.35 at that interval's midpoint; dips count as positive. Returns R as 2.0 ch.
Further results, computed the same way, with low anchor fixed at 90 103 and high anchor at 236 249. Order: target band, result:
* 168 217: 1.5 ch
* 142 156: -1.2 ch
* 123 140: -2.4 ch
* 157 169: 1.2 ch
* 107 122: -0.4 ch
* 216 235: -0.7 ch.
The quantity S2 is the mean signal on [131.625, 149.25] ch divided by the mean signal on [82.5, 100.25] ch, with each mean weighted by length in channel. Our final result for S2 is 1.20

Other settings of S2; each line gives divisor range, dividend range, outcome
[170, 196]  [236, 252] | 1.11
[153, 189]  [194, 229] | 1.19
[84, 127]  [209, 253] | 1.06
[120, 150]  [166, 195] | 0.82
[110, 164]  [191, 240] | 1.01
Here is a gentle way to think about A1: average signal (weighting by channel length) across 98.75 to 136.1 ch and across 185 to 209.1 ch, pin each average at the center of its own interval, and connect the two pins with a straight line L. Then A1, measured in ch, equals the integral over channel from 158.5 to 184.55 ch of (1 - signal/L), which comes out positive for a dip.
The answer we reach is 5.0 ch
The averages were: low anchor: 91.8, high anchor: 94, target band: 75.4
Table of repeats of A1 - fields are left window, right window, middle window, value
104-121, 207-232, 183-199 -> 0.1 ch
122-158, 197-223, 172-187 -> 3.0 ch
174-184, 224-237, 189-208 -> -2.8 ch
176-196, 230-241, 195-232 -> -1.5 ch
